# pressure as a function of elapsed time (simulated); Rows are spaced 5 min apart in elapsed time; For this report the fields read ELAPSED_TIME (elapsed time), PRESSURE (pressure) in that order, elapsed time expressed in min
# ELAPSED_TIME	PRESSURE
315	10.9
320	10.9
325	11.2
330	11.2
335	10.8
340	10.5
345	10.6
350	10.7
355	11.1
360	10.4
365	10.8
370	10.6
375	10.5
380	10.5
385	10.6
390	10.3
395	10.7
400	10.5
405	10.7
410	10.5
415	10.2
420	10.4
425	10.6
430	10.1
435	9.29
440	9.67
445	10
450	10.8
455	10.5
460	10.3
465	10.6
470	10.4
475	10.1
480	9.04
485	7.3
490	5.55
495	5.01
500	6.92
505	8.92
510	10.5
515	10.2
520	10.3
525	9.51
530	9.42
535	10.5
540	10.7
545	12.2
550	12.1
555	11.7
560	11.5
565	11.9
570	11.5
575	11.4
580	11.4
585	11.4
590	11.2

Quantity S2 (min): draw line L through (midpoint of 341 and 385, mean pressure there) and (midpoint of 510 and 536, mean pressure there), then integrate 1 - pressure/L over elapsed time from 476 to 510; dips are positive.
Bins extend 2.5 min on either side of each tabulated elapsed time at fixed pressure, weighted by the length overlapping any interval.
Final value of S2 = 8.8 min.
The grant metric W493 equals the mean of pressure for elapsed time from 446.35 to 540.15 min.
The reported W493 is 9.27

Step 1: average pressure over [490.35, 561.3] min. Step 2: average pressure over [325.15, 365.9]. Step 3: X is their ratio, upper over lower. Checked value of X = 0.9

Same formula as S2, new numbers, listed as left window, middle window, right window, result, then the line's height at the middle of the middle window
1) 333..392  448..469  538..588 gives 1.04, 11.1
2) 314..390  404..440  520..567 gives 2.12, 10.8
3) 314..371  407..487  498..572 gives 4.93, 10.7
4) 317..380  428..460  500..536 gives 0.22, 10.2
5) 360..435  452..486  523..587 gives 2.87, 10.8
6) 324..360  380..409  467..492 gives -1.71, 9.97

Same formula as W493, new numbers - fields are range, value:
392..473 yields 10.3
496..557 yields 10.1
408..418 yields 10.3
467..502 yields 7.81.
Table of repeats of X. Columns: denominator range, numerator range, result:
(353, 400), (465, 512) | 0.78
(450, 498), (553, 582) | 1.31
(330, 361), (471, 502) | 0.70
